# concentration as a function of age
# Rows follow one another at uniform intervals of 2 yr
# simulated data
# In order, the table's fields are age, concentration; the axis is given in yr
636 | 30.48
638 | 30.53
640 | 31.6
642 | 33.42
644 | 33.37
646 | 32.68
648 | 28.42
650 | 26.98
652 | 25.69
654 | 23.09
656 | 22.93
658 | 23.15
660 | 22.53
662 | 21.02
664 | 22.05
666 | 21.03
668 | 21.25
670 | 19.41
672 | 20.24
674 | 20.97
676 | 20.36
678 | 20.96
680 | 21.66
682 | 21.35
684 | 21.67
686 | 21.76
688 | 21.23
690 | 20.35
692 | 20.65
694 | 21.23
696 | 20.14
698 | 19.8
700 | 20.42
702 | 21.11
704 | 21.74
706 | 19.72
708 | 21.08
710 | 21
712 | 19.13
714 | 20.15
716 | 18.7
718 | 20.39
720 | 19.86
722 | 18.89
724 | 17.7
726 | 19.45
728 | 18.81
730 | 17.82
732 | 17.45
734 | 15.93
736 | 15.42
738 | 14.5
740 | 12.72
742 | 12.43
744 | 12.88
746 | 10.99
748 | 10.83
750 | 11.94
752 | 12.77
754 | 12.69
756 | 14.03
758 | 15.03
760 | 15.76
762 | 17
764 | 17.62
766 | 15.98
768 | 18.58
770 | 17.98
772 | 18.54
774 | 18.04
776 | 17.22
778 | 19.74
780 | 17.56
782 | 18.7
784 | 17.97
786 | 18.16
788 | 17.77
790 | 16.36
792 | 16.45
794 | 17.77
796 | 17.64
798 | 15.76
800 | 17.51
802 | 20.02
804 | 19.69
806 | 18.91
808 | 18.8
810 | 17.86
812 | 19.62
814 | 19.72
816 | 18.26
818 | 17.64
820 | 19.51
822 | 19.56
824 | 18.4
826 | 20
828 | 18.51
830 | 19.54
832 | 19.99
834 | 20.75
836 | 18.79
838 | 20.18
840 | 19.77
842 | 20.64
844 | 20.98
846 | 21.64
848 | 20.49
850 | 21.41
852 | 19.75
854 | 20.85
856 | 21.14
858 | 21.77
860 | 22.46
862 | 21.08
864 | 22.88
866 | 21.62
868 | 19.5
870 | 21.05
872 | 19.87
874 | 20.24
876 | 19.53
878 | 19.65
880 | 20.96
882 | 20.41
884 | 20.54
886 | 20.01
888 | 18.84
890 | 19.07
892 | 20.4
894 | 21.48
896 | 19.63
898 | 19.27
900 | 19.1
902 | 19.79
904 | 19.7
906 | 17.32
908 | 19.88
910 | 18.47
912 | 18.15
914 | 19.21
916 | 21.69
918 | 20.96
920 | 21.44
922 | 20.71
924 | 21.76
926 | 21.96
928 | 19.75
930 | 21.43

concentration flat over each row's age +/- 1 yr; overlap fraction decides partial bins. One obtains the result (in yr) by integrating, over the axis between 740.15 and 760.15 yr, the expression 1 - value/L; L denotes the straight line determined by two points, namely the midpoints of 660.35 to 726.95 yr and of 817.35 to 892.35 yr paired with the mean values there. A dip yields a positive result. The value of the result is 7.5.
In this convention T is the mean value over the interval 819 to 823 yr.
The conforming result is 19.5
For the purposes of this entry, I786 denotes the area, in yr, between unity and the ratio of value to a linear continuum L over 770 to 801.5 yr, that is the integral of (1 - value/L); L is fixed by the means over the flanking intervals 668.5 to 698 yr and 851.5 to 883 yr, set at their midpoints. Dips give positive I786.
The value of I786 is 4.68 yr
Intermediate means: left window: 20.8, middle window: 17.7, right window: 20.8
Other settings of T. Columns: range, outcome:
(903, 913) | 18.7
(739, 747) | 12.3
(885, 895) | 20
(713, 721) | 19.8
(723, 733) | 18.2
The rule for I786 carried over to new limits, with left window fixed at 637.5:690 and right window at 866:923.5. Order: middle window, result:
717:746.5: 8.3 yr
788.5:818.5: 4.8 yr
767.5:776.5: 1.6 yr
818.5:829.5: 1.1 yr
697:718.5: 2.8 yr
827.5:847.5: 0.8 yr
